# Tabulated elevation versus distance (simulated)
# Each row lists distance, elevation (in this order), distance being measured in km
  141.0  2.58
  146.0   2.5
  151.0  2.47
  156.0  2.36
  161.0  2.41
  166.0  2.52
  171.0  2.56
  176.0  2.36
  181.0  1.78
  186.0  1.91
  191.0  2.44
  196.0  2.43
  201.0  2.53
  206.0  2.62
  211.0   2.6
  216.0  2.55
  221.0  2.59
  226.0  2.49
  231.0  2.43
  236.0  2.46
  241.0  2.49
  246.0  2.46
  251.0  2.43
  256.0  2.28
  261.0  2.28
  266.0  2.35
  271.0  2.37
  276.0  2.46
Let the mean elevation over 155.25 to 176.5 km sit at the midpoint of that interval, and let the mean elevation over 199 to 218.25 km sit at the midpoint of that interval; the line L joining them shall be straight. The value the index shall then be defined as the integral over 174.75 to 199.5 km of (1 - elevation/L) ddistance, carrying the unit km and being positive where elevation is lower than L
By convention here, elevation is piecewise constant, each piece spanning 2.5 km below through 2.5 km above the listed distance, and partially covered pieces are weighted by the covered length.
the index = 3.2 km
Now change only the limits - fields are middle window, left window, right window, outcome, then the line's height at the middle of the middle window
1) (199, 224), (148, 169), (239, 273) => -1.8 km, 2.41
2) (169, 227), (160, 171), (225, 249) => 1.8 km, 2.48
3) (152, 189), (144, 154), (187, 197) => 2.1 km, 2.42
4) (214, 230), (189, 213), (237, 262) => -0.4 km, 2.47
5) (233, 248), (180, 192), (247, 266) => -1.3 km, 2.27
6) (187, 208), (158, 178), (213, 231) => 0.3 km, 2.5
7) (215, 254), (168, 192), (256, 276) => -3.3 km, 2.29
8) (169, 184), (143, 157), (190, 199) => 1.4 km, 2.45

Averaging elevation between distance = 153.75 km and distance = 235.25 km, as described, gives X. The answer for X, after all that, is 2.41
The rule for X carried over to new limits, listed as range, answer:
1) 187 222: 2.51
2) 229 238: 2.45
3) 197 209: 2.56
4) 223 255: 2.45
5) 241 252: 2.46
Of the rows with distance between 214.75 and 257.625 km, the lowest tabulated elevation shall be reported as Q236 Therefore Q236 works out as 2.28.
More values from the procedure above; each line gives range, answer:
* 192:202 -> 2.43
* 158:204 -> 1.78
